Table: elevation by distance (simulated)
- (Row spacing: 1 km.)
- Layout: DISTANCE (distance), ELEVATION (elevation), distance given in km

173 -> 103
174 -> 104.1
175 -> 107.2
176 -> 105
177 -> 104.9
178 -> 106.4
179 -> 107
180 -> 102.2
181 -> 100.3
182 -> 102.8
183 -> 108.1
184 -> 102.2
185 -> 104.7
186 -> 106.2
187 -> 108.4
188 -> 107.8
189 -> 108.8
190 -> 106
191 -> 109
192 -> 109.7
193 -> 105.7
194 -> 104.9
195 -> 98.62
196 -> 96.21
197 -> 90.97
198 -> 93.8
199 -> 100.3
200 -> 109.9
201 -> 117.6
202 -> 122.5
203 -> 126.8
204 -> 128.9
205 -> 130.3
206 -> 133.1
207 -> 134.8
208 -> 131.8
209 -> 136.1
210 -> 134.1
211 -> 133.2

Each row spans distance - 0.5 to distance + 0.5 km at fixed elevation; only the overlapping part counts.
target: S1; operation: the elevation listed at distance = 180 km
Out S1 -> 102.2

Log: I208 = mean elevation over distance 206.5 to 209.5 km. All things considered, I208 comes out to 134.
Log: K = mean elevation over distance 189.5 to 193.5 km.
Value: 108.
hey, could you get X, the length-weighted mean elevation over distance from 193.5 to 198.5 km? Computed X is 96.9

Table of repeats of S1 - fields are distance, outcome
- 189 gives 108.8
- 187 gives 108.4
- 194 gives 104.9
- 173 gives 103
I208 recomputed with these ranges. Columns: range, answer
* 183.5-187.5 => 105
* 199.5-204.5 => 121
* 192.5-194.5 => 105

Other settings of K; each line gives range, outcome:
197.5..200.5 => 101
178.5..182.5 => 103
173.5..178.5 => 106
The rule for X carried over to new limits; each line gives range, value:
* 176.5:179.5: 106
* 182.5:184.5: 105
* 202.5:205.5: 129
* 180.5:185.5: 104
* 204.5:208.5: 132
